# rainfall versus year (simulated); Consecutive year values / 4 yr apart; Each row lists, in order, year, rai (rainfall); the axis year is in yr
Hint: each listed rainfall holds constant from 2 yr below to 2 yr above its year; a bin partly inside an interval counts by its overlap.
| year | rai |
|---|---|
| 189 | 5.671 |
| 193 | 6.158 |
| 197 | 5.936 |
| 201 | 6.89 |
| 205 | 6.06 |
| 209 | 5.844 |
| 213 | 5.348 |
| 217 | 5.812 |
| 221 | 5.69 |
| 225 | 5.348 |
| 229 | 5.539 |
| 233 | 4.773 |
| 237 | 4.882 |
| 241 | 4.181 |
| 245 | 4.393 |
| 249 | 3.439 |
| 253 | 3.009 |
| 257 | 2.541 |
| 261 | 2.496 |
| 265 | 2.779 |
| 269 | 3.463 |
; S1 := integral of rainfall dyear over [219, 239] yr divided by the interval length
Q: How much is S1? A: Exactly 5.25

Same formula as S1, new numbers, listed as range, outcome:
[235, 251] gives 4.22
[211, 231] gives 5.55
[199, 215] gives 6.04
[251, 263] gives 2.68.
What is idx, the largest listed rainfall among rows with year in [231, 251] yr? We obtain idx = 4.882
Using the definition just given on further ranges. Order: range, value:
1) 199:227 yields 6.89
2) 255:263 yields 2.541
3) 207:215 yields 5.844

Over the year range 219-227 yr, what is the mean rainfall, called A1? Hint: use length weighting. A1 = 5.52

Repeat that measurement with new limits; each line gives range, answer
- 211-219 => 5.58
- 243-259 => 3.35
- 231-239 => 4.83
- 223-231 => 5.44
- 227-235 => 5.16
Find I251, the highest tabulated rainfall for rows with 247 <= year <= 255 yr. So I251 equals 3.439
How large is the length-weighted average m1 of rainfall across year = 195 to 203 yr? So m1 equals 6.41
